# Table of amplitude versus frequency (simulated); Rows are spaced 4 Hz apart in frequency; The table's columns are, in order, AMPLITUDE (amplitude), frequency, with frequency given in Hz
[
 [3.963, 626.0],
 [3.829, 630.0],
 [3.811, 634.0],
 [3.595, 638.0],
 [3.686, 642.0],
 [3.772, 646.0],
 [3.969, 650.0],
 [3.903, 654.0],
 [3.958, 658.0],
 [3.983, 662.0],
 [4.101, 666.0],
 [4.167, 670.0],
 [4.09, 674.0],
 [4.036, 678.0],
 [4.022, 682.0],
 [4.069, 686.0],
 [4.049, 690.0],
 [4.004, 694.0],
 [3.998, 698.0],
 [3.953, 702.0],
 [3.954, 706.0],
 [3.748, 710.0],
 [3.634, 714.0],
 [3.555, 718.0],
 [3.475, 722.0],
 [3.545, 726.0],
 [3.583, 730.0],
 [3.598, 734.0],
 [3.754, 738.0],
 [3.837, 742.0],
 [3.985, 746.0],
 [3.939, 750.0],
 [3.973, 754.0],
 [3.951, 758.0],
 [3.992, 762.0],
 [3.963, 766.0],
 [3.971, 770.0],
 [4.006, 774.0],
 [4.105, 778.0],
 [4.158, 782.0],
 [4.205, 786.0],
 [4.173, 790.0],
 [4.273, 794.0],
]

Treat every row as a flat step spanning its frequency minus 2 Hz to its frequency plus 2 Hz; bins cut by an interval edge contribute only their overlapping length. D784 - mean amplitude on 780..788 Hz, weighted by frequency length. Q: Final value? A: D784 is 4.18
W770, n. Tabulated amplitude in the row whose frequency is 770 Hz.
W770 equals 3.971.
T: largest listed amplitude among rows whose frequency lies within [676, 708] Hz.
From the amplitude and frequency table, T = 4.069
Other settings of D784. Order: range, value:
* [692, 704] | 3.98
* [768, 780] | 4.03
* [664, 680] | 4.1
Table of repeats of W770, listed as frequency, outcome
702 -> 3.953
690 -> 4.049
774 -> 4.006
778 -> 4.105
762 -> 3.992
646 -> 3.772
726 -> 3.545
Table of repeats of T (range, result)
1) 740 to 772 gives 3.992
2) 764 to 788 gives 4.205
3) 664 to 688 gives 4.167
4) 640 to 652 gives 3.969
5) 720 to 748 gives 3.985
